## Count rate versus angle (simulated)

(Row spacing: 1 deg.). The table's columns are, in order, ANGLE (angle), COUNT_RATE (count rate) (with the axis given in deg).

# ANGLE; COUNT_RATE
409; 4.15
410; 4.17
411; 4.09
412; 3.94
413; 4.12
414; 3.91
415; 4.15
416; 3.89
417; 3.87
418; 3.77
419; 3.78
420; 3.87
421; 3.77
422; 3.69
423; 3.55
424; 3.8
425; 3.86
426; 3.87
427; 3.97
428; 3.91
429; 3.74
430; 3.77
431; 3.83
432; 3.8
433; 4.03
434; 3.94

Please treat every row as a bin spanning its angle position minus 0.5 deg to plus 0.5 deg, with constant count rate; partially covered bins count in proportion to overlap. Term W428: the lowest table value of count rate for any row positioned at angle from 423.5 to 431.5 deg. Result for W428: 3.74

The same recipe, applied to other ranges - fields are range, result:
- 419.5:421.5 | 3.77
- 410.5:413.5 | 3.94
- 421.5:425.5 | 3.55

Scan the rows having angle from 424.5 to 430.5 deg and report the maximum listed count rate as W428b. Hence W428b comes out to 3.97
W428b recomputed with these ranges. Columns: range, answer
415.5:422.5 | 3.89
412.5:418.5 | 4.15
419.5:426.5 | 3.87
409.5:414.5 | 4.17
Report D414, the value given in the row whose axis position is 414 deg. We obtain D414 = 3.91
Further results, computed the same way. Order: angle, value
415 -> 4.15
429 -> 3.74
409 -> 4.15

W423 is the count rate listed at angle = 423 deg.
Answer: 3.55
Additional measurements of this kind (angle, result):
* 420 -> 3.87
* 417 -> 3.87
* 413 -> 4.12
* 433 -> 4.03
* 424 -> 3.8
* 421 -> 3.77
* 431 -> 3.83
